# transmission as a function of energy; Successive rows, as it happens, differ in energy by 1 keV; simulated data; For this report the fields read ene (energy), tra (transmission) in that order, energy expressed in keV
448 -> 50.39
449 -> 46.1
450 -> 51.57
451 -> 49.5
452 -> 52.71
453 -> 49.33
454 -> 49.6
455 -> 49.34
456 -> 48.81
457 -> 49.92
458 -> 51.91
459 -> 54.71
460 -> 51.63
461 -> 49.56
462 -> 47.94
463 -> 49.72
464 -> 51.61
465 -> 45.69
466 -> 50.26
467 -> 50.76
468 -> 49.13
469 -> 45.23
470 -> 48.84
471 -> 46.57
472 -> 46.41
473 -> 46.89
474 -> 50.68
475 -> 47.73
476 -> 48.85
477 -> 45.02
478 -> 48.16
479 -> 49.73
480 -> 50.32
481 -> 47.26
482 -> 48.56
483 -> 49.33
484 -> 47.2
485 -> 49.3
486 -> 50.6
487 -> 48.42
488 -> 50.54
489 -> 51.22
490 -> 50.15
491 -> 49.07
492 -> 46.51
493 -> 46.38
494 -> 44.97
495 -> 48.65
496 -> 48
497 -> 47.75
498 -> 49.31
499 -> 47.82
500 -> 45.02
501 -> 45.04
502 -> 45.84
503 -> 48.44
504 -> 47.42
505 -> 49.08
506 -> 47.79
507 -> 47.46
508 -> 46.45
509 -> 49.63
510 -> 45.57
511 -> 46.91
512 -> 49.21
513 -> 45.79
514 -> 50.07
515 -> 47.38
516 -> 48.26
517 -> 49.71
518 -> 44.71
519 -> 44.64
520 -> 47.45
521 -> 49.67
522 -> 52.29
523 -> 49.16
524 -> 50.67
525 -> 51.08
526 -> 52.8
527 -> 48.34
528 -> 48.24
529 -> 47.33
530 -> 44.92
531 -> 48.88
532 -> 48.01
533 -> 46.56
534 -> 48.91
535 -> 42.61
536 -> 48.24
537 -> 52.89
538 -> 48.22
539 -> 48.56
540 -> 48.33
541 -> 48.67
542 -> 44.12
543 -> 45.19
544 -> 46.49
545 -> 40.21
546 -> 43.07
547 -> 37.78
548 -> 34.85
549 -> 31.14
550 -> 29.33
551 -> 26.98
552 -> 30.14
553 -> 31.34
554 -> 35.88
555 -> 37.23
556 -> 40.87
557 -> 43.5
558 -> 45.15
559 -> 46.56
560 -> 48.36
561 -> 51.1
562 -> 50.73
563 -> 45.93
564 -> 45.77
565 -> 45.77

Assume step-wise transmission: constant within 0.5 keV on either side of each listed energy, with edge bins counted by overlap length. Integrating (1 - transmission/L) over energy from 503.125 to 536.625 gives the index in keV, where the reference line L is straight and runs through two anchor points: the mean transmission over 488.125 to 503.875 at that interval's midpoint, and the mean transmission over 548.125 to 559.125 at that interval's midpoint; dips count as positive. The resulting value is -4.2 keV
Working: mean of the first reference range 47.7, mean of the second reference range 35.8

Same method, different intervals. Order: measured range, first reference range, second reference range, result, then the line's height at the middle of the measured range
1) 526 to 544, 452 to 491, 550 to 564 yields -2.0 keV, 43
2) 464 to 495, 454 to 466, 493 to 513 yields 0.3 keV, 48.8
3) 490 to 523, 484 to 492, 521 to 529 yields 1.5 keV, 49.8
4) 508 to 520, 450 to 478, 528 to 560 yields -0.6 keV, 45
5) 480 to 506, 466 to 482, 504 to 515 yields -0.1 keV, 48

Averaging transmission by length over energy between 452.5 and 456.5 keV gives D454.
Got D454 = 49.3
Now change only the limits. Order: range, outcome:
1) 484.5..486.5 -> 50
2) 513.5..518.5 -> 48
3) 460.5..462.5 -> 48.8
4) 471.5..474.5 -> 48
